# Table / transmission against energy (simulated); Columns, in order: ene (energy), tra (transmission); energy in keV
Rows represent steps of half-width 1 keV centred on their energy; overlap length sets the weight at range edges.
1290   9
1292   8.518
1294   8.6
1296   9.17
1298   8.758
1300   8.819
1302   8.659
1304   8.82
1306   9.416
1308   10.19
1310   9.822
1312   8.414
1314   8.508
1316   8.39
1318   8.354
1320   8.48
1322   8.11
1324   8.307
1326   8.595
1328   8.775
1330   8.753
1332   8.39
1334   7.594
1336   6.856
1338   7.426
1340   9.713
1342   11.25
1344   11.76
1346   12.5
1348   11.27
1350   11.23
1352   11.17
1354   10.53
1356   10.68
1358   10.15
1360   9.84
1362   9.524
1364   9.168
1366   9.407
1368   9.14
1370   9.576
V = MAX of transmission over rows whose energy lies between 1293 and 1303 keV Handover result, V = 9.17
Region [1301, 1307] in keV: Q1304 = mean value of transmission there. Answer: 8.96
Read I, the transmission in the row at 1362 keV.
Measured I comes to 9.524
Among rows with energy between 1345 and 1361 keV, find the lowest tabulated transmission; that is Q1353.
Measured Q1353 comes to 9.84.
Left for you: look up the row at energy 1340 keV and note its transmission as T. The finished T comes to 9.713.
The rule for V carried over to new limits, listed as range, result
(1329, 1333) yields 8.753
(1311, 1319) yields 8.508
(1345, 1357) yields 12.5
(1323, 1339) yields 8.775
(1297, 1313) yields 10.19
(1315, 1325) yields 8.48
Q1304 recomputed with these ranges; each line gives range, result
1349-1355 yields 11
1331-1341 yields 8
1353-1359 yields 10.5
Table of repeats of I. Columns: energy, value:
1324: 8.307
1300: 8.819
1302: 8.659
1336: 6.856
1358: 10.15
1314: 8.508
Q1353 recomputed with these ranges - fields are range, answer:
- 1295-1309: 8.659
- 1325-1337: 6.856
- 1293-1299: 8.6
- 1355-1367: 9.168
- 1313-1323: 8.11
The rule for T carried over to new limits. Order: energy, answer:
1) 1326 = 8.595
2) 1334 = 7.594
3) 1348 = 11.27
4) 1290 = 9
